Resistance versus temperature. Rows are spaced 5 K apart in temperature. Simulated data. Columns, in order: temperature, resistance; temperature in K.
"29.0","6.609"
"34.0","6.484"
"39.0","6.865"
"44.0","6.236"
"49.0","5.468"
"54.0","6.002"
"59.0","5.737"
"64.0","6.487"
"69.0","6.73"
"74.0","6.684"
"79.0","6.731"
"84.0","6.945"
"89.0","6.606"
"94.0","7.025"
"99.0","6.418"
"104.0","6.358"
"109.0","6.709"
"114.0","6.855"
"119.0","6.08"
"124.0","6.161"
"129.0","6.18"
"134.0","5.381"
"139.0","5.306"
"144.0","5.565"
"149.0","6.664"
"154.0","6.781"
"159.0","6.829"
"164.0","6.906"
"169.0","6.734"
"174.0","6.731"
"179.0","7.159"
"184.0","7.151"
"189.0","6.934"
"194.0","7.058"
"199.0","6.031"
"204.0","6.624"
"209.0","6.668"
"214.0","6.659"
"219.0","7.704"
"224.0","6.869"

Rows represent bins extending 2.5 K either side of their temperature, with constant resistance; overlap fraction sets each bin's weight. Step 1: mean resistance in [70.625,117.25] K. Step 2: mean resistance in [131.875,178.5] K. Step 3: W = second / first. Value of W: 0.95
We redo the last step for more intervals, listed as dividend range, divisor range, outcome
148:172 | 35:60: 1.11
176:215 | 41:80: 1.09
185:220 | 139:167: 1.05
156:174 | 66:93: 1.01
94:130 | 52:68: 1.05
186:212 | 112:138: 1.10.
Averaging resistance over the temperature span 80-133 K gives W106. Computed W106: 6.51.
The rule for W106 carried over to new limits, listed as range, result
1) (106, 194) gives 6.49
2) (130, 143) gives 5.47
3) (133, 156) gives 5.96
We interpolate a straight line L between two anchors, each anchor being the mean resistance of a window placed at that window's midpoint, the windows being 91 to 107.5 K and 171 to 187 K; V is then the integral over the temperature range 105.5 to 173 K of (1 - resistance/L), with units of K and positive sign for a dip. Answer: 4.7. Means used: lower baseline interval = 6.61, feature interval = 6.33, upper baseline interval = 7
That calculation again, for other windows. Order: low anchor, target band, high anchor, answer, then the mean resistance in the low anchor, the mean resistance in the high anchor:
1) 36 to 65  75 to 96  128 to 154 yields -2.7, 6.12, 5.89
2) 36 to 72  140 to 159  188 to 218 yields 0.6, 6.23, 6.7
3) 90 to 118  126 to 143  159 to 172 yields 2.8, 6.64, 6.82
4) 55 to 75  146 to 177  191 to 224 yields -0.5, 6.36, 6.8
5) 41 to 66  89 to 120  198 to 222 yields -1.7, 5.99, 6.78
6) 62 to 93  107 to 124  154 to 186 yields 0.8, 6.72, 6.9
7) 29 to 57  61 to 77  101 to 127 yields -0.8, 6.24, 6.43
